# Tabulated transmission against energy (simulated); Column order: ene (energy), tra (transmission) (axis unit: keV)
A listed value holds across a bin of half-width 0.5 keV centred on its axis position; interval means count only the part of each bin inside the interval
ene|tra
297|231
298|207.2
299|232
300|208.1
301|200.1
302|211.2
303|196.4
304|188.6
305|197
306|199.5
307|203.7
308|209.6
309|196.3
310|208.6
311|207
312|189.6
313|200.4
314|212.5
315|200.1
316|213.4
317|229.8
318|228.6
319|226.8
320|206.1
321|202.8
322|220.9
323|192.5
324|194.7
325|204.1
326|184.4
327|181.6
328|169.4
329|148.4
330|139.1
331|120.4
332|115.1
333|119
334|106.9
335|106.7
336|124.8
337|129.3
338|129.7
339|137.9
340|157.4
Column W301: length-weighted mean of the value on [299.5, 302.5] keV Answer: 206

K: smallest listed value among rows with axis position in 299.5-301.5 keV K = 200.1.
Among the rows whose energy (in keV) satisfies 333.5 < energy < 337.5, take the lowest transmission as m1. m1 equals 106.7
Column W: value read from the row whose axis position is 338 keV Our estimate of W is 129.7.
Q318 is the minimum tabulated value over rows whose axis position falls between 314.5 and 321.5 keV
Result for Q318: 200.1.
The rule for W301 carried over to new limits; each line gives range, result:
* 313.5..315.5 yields 206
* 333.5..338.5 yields 119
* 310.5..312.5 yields 198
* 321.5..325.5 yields 203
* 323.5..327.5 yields 191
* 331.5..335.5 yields 112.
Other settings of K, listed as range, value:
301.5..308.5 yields 188.6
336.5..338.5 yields 129.3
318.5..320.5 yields 206.1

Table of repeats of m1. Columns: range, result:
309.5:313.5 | 189.6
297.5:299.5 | 207.2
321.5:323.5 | 192.5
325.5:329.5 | 148.4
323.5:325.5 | 194.7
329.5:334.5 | 106.9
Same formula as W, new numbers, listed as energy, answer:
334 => 106.9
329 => 148.4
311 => 207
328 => 169.4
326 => 184.4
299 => 232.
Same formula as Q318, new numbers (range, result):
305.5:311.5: 196.3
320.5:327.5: 181.6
